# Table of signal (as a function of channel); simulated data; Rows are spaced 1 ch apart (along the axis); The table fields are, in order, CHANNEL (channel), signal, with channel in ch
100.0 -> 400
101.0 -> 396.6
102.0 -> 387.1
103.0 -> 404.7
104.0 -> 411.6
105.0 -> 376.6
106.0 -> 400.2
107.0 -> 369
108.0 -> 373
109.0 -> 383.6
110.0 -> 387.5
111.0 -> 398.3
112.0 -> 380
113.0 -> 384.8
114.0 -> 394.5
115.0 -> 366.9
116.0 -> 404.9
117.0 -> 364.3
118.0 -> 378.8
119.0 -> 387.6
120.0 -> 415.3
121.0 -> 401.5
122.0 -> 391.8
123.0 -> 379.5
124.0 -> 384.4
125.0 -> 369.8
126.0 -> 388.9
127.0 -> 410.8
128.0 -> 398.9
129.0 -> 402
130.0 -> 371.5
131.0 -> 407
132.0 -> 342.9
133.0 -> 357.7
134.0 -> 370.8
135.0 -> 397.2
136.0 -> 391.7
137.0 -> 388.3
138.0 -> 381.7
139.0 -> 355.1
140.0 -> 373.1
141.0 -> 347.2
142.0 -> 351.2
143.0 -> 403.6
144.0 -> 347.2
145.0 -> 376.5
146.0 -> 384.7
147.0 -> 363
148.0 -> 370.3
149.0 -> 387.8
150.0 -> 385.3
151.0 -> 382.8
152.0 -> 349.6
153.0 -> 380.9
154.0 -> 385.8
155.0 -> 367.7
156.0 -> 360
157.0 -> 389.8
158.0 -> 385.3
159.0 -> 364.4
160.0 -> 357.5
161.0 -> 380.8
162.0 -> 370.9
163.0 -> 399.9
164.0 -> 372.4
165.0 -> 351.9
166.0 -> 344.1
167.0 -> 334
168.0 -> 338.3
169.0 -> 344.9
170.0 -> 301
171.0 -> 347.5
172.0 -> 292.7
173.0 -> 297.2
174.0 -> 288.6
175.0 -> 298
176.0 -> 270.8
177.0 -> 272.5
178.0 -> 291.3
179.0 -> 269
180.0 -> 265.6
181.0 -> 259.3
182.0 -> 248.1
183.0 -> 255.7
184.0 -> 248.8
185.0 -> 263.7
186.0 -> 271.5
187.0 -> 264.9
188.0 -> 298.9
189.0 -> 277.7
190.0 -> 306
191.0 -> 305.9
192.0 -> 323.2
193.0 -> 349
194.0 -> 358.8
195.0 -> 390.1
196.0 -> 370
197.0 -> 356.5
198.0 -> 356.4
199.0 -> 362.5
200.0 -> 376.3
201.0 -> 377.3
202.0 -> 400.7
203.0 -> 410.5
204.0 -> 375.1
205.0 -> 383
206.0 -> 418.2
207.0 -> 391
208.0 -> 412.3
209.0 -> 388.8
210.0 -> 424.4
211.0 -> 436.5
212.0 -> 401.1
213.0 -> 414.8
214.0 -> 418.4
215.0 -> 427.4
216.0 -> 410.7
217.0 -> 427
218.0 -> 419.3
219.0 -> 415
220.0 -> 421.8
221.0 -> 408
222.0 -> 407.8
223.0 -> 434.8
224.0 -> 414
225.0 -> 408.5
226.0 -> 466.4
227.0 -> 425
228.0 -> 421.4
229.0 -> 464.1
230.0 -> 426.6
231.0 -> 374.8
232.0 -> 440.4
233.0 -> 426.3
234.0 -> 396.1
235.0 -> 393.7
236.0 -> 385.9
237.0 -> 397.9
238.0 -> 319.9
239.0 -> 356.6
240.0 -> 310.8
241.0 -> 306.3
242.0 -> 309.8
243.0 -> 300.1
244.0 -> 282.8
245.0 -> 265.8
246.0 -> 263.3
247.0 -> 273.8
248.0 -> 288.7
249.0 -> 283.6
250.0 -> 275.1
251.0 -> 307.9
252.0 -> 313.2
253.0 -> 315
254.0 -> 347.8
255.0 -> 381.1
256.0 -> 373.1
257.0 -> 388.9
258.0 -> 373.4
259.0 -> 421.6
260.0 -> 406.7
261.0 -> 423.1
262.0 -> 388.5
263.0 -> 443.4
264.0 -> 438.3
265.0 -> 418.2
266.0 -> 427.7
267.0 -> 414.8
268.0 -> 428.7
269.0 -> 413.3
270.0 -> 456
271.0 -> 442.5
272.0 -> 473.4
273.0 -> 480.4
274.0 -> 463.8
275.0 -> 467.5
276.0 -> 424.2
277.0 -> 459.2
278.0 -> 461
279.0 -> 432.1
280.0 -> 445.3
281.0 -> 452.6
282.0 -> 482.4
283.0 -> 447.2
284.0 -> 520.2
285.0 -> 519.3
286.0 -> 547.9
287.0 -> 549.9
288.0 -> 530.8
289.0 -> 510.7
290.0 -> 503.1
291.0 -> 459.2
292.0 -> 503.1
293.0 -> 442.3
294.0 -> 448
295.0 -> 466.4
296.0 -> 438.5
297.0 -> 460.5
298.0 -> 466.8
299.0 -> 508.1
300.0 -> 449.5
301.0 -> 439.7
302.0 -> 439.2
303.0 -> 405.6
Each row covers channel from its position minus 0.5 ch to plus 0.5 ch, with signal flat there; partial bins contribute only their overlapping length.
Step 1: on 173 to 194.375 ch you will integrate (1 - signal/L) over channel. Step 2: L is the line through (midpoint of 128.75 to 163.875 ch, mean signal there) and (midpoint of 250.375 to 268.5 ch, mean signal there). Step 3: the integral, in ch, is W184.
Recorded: 5.33 ch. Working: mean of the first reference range 375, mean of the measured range 285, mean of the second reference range 389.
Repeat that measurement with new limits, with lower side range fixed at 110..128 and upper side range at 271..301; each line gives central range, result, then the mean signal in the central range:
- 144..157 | 1.0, 374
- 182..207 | 5.3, 337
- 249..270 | 3.5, 384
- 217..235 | 0.9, 421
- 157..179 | 4.3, 333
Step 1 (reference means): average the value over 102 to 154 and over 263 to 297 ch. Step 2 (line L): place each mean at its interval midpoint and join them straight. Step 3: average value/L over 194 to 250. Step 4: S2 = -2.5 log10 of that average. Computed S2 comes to 0.14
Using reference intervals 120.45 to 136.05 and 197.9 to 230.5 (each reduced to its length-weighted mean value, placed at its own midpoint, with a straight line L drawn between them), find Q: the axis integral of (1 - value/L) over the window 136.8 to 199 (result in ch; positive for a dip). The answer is 9.42 ch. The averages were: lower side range 385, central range 337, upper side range 411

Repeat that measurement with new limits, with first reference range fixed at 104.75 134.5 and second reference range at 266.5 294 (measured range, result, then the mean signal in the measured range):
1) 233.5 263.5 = 7.3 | 343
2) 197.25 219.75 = 1.6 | 402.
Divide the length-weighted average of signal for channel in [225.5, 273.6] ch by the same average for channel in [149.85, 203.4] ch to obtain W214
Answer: 1.1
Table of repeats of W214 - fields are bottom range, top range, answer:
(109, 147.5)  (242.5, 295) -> 1.09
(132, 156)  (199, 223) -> 1.09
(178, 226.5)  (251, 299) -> 1.22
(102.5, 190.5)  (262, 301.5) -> 1.31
